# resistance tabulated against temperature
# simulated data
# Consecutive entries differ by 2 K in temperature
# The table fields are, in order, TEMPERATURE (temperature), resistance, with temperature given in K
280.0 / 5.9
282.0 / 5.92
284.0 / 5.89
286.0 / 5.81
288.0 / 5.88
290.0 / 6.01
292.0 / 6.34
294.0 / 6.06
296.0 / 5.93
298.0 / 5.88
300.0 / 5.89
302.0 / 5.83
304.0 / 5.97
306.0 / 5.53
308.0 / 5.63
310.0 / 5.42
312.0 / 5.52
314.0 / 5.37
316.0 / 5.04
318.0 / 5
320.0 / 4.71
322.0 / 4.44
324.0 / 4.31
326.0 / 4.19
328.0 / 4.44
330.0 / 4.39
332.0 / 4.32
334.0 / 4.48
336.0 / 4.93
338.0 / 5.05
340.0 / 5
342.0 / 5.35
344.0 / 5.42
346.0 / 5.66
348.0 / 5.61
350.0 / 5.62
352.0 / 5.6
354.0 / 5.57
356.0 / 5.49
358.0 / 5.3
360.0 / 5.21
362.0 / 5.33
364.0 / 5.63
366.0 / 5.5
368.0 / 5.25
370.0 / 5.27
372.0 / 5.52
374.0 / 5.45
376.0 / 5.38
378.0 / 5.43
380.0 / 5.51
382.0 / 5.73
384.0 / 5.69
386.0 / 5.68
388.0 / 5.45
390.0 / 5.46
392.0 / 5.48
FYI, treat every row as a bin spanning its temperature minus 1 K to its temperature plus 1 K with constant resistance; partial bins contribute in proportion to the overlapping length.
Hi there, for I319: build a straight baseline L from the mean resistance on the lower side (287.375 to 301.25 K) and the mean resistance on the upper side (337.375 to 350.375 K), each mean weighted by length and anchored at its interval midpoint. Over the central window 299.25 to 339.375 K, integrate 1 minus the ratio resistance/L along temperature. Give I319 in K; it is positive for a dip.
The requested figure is 4.8 K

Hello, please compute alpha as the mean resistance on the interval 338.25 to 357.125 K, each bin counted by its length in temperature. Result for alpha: 5.46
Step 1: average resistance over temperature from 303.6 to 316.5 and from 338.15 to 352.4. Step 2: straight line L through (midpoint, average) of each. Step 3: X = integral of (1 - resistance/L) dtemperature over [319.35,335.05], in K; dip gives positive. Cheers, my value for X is 3.0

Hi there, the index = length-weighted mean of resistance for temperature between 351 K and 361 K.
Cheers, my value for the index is 5.43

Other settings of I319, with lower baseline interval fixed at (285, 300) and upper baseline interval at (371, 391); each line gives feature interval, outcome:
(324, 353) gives 3.8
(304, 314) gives 0.6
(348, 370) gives 0.8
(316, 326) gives 2.1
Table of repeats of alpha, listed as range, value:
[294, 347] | 5.16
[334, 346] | 5.14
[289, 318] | 5.72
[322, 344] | 4.67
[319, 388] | 5.19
